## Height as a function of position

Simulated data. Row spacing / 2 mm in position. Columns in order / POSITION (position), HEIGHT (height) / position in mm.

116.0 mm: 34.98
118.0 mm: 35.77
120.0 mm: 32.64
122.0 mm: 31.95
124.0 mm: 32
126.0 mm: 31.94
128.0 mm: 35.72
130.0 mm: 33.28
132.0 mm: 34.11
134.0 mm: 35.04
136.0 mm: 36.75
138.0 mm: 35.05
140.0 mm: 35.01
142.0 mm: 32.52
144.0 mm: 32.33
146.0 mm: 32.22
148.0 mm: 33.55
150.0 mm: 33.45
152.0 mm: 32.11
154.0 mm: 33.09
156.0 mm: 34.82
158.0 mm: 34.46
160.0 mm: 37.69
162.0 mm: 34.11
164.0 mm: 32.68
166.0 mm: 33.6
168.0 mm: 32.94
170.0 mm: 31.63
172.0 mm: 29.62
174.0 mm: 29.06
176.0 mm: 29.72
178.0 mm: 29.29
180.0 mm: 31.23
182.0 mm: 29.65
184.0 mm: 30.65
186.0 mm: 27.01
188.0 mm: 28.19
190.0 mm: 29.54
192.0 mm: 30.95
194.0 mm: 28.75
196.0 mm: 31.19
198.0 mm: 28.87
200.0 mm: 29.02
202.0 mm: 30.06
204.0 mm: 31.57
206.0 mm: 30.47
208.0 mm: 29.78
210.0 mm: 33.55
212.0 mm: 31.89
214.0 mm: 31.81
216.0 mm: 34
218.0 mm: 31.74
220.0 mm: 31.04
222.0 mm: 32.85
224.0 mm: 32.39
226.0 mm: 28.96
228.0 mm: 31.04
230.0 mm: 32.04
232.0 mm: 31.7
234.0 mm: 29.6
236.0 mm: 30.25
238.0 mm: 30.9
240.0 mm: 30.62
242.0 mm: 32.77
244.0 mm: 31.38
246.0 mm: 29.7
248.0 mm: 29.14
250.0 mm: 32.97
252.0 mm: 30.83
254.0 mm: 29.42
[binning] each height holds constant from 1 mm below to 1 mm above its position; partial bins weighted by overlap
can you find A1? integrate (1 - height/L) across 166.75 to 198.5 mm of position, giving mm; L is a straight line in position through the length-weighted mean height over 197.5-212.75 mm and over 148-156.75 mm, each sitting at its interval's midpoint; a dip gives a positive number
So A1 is 1.88 mm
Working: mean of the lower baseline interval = 33.3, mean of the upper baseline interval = 30.7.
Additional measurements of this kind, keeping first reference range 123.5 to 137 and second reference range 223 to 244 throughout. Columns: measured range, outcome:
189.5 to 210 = 1.19 mm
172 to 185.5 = 1.20 mm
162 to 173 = 0.26 mm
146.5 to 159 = -0.01 mm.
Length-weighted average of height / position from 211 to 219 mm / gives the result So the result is 32.4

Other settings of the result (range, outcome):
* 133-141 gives 35.5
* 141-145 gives 32.4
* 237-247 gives 31.1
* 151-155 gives 32.6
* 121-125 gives 32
